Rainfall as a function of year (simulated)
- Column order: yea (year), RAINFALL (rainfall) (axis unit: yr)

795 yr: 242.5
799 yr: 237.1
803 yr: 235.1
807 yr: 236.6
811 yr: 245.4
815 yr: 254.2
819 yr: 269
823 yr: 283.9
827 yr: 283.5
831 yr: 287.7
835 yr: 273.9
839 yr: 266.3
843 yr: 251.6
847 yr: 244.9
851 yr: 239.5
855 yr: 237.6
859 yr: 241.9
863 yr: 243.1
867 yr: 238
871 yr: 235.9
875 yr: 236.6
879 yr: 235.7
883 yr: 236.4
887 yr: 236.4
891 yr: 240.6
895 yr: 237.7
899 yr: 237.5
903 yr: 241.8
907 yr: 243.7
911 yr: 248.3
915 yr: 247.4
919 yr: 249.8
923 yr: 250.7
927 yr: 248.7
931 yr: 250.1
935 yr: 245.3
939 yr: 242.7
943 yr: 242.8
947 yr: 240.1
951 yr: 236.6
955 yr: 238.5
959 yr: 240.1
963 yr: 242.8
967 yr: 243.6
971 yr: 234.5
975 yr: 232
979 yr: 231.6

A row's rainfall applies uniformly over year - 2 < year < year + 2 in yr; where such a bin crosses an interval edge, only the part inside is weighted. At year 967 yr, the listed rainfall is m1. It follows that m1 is 243.6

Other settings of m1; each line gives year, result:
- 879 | 235.7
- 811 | 245.4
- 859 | 241.9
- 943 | 242.8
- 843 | 251.6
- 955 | 238.5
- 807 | 236.6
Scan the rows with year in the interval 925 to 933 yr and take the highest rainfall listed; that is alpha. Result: 250.1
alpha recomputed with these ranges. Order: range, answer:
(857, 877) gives 243.1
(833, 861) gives 273.9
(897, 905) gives 241.8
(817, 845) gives 287.7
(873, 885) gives 236.6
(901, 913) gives 248.3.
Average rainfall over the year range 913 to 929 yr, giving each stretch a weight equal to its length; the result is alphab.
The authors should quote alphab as 249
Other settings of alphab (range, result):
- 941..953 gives 240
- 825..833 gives 286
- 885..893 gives 238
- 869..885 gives 236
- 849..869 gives 240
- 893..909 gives 240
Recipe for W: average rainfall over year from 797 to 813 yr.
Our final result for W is 239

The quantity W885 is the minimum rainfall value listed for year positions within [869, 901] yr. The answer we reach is 235.7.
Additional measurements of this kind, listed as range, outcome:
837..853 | 239.5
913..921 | 247.4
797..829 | 235.1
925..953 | 236.6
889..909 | 237.5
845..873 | 235.9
